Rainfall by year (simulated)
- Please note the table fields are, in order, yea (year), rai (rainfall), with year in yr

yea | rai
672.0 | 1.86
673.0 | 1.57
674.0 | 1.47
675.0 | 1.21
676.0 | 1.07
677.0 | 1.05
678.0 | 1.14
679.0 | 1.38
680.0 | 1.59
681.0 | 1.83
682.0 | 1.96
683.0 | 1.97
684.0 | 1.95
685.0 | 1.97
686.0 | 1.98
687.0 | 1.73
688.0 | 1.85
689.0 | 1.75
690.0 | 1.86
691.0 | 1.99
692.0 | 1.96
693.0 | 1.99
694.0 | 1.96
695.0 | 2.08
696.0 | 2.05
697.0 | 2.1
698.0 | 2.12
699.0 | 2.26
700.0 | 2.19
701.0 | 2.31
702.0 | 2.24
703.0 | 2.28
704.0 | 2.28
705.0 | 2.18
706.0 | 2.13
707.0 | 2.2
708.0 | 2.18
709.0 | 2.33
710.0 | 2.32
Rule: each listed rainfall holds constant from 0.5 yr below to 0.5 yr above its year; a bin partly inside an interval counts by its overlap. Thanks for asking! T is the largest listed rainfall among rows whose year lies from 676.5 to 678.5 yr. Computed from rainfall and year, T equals 1.14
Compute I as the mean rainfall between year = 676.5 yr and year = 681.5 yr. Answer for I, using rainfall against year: 1.4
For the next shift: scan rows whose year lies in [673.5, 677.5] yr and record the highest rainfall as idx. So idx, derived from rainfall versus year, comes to 1.47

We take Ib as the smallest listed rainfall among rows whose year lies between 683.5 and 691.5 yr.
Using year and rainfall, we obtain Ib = 1.73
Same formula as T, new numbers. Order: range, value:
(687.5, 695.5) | 2.08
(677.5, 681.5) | 1.83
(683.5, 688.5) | 1.98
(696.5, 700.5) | 2.26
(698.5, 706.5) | 2.31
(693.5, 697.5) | 2.1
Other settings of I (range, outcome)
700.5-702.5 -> 2.28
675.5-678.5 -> 1.09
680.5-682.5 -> 1.9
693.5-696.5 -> 2.03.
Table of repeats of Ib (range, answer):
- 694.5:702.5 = 2.05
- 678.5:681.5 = 1.38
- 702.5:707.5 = 2.13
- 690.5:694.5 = 1.96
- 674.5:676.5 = 1.07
